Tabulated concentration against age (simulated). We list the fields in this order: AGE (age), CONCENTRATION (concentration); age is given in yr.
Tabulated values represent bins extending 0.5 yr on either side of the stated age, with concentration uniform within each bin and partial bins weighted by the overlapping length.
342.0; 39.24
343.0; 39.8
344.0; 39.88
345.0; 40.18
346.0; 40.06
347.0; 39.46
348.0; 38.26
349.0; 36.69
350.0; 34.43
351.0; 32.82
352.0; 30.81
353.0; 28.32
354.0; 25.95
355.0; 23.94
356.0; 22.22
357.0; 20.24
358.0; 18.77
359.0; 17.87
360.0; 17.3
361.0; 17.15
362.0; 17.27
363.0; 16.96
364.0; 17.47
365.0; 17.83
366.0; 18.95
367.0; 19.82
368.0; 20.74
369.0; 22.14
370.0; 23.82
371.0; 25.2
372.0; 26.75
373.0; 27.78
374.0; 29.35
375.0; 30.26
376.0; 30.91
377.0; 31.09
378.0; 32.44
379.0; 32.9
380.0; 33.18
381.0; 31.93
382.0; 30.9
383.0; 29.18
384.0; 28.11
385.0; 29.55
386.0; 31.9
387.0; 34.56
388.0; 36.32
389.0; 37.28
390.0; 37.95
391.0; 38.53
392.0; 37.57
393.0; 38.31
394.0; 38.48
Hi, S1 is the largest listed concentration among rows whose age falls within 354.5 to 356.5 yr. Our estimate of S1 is 23.94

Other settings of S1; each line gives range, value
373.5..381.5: 33.18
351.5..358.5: 30.81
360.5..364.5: 17.47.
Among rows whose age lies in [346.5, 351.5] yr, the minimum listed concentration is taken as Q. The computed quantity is 32.82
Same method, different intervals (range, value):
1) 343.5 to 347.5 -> 39.46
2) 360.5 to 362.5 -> 17.15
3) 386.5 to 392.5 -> 34.56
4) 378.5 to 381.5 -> 31.93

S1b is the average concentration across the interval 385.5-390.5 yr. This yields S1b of 35.6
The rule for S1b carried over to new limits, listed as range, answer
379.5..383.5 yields 31.3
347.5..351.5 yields 35.5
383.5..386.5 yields 29.9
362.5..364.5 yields 17.2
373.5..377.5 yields 30.4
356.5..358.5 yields 19.5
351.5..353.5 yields 29.6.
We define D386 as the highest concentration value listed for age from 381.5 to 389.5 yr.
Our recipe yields 37.28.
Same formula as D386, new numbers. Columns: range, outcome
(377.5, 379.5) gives 32.9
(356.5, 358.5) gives 20.24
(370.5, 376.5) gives 30.91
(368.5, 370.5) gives 23.82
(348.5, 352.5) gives 36.69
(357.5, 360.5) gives 18.77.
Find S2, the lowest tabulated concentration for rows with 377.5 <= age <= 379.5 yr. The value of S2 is 32.44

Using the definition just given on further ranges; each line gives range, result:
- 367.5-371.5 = 20.74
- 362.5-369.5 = 16.96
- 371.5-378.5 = 26.75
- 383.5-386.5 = 28.11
